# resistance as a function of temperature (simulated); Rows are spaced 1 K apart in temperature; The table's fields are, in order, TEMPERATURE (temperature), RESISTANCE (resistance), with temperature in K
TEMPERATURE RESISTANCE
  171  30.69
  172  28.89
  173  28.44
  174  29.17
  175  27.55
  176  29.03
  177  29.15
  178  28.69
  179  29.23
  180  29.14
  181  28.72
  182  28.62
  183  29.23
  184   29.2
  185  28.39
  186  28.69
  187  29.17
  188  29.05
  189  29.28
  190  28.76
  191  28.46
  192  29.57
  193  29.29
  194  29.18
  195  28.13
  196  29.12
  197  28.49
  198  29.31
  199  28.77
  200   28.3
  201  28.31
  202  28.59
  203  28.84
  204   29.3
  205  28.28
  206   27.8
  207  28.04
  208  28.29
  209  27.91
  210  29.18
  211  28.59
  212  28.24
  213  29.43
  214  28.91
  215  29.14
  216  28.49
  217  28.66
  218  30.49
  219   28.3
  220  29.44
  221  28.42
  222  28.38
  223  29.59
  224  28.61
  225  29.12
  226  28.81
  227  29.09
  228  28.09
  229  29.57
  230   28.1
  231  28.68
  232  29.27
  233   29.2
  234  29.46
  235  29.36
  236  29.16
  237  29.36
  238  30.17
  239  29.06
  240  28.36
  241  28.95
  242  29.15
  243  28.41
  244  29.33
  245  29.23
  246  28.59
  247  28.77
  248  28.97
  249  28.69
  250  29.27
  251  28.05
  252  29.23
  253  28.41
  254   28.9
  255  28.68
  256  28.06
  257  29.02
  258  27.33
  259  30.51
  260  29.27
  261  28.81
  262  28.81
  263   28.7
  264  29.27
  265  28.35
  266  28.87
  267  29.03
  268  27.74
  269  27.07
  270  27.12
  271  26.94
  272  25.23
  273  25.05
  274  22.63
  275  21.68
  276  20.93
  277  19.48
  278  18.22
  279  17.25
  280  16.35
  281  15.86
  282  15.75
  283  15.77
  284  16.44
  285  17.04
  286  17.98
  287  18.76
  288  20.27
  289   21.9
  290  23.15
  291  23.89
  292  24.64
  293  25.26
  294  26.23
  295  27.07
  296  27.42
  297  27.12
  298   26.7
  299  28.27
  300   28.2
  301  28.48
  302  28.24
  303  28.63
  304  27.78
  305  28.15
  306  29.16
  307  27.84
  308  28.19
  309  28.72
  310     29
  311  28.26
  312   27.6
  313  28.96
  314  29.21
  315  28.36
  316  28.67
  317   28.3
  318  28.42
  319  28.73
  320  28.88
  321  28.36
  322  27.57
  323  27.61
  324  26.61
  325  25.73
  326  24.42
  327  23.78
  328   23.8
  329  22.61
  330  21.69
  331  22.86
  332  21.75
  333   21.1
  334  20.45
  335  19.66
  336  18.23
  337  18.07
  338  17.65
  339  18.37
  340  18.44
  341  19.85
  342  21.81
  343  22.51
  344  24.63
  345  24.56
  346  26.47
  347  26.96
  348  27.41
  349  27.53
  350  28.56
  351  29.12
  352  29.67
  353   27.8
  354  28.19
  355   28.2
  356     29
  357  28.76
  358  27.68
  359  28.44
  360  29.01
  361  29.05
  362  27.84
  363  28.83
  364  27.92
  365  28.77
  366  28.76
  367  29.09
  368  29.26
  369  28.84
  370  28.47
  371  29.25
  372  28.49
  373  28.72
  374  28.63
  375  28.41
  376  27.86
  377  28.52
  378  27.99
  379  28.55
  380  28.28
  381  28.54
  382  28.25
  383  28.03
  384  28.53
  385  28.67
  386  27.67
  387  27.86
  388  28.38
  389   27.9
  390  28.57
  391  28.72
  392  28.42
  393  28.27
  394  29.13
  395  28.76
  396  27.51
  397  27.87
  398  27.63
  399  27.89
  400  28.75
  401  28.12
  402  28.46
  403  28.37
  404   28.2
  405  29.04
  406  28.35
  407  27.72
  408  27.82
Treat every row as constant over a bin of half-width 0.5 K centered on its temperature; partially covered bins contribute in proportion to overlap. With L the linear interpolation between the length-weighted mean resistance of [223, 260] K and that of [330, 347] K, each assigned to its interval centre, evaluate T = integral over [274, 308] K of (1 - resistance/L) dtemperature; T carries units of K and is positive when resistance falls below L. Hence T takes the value 2.4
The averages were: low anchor 28.9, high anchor 21.2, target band 23.1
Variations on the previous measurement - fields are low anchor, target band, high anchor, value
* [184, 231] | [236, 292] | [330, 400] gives 5.2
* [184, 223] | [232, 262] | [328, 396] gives -0.9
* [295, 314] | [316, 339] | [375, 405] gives 3.5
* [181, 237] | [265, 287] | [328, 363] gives 4.2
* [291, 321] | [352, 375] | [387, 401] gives -0.4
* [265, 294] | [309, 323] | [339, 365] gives -2.4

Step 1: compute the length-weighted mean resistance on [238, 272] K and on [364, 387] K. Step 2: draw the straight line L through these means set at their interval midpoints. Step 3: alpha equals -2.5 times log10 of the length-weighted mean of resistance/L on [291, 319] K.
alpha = 0.03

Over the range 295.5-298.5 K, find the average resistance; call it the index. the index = 27.1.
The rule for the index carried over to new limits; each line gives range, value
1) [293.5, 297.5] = 27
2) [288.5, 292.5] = 23.4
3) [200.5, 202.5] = 28.4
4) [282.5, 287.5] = 17.2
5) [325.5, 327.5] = 24.1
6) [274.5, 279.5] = 19.5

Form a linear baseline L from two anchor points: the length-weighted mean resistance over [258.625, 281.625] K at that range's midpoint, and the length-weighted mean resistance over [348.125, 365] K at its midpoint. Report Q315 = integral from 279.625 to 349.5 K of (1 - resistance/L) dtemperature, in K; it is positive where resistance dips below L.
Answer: 6.1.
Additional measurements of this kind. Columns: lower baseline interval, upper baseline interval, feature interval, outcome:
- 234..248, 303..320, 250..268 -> 0.10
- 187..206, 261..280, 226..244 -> -1.48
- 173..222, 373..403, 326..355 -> 5.07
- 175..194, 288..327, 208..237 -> -0.51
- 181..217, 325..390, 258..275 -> 0.08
